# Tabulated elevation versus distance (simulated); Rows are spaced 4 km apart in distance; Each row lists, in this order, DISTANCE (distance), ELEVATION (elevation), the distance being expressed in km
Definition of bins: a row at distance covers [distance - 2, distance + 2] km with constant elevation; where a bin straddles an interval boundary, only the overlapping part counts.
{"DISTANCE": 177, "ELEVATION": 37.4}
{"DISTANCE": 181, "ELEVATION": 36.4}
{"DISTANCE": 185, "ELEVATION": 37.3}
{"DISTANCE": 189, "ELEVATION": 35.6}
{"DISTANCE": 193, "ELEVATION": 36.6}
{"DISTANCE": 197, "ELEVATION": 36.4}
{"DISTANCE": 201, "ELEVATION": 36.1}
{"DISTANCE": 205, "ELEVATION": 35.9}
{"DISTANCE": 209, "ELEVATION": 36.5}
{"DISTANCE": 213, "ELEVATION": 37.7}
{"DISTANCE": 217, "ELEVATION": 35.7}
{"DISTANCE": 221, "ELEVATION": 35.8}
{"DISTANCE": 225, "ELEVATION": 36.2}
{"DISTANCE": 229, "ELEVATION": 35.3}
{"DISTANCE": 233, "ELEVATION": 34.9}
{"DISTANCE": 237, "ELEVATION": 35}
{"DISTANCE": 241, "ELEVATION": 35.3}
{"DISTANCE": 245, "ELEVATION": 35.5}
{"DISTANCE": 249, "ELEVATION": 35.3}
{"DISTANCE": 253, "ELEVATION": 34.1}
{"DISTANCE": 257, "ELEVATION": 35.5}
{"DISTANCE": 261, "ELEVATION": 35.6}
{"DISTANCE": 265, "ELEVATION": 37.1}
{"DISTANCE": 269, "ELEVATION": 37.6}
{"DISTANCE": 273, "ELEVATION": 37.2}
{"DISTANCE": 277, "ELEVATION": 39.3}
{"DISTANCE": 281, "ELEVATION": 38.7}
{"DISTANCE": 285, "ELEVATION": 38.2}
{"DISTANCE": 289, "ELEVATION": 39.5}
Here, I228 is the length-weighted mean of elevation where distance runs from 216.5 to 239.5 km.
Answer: 35.5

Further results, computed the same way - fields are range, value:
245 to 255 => 34.9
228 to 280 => 36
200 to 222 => 36.3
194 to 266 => 35.8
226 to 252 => 35.2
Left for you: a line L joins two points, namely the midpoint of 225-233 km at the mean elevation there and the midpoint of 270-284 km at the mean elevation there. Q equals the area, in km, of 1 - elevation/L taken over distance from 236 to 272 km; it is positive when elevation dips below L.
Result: 1.2 km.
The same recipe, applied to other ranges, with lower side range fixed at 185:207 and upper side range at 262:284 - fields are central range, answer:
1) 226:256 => 1.7 km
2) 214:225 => 0.2 km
